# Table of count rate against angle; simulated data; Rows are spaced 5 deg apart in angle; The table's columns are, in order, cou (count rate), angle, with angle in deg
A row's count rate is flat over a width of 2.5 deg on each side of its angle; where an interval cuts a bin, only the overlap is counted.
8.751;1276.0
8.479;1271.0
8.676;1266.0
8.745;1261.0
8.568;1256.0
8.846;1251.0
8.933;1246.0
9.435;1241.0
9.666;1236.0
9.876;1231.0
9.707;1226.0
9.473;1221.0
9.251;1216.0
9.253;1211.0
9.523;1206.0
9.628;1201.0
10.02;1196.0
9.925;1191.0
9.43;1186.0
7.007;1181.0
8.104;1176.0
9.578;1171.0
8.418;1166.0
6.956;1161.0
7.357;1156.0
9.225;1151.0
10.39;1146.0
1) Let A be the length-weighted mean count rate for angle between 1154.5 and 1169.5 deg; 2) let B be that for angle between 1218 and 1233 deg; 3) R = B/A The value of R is 1.25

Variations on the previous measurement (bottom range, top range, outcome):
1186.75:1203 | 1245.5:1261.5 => 0.89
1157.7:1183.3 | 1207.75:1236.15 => 1.19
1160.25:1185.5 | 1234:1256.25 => 1.11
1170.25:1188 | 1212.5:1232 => 1.14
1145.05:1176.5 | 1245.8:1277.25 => 1.02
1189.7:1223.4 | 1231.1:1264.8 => 0.95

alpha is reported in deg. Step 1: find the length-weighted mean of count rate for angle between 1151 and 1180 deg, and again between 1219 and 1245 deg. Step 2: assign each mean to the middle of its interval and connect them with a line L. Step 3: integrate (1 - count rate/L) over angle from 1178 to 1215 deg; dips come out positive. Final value -1.8 deg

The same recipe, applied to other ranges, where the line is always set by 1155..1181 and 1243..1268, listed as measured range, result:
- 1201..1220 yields -2.28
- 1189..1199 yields -2.08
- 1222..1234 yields -1.71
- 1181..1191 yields -0.94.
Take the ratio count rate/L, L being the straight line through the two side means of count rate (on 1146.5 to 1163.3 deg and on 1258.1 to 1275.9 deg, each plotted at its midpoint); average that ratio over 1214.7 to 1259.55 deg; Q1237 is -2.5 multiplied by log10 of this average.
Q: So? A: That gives -0.10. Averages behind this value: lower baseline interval 8.16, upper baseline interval 8.65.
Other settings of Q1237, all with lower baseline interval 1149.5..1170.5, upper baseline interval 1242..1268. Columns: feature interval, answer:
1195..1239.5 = -0.13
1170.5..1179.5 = -0.04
